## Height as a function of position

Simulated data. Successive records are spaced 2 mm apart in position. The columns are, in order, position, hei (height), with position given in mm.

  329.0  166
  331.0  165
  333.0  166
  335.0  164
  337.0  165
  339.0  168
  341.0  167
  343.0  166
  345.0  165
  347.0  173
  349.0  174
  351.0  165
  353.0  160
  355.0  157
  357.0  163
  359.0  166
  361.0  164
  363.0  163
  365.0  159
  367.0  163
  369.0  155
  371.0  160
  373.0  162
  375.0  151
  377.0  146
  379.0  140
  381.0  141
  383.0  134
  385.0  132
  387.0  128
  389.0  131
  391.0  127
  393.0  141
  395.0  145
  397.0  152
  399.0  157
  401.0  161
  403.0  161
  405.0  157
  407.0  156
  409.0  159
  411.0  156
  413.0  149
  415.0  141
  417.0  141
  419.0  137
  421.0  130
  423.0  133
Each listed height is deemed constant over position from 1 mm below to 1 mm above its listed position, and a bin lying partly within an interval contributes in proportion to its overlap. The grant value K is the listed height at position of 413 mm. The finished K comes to 149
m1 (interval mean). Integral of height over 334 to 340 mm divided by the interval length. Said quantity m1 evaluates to 166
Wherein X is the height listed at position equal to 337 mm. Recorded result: 165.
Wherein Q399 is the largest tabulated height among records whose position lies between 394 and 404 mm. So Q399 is 161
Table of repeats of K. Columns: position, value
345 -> 165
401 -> 161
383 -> 134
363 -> 163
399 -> 157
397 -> 152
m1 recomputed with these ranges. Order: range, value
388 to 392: 129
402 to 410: 158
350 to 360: 162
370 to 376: 158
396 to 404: 158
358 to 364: 164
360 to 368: 162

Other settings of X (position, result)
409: 159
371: 160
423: 133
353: 160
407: 156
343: 166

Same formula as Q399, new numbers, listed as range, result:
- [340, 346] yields 167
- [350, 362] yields 166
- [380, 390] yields 141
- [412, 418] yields 149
